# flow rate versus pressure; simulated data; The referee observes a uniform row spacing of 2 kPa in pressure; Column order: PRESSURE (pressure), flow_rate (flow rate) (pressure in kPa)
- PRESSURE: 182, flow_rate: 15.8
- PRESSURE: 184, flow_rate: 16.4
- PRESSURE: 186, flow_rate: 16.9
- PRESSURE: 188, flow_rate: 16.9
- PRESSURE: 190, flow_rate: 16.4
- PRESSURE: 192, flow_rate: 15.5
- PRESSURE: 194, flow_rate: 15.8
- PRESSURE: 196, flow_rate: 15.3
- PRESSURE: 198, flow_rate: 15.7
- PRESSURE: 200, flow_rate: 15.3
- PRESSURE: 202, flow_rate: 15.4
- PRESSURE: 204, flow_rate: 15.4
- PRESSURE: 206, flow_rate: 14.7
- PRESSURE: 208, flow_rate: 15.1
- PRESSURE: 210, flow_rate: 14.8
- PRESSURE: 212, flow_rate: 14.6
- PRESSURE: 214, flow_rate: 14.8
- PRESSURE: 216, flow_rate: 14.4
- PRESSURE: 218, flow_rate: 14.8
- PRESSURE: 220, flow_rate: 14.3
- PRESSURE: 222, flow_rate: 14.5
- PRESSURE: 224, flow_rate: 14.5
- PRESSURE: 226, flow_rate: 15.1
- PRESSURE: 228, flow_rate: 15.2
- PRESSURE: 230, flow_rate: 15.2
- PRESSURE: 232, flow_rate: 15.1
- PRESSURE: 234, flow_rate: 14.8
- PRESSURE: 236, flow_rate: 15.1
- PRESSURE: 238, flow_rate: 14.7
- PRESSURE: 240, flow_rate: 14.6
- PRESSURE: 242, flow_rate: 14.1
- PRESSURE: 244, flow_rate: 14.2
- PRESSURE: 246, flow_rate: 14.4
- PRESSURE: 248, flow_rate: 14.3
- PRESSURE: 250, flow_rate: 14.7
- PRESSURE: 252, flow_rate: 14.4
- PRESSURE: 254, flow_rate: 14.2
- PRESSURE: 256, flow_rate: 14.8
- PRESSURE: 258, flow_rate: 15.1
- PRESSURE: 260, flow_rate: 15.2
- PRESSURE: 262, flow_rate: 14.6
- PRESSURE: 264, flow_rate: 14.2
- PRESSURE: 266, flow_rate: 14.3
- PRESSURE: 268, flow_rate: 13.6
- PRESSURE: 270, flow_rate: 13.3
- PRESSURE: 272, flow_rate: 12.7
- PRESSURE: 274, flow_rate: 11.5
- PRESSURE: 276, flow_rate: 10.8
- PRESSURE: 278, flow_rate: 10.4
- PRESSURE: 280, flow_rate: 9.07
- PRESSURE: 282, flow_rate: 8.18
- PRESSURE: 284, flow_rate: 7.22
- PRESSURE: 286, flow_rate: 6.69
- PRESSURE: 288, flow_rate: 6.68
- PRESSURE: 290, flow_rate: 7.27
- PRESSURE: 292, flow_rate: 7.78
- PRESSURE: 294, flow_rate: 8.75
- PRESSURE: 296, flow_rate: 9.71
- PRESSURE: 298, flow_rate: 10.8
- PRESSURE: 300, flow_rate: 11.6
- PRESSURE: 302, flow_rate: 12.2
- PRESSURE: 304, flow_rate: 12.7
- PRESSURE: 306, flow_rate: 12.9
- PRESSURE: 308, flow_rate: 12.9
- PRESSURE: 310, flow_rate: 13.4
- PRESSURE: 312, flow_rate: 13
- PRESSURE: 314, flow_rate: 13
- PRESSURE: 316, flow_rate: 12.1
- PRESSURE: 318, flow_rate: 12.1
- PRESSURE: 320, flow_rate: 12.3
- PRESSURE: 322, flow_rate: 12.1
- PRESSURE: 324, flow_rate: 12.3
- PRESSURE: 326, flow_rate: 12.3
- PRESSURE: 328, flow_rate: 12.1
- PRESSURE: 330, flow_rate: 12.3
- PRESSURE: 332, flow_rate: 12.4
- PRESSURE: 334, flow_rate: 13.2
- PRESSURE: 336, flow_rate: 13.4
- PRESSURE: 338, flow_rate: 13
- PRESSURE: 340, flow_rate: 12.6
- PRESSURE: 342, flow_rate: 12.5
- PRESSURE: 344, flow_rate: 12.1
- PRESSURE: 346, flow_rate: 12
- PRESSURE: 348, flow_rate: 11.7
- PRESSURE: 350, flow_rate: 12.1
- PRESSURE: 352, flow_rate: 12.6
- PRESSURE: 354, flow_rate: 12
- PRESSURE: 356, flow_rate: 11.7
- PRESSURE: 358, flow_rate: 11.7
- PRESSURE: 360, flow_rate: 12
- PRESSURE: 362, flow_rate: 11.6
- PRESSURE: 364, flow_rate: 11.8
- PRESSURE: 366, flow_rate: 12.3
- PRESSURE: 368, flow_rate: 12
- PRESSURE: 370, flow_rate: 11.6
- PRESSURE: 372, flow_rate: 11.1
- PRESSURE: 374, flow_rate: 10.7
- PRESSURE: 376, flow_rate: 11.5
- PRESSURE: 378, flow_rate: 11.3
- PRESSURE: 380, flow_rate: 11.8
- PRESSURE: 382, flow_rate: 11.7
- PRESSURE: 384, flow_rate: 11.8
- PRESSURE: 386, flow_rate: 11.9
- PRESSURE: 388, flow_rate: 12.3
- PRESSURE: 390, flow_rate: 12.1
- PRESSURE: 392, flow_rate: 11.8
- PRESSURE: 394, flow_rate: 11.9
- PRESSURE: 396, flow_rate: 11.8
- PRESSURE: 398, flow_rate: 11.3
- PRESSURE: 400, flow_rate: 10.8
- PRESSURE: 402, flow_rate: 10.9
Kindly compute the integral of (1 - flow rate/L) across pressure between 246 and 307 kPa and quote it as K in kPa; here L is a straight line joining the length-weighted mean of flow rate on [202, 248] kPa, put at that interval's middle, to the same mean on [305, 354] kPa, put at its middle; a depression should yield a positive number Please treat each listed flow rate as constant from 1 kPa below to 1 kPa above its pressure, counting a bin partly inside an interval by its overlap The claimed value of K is 8.9 kPa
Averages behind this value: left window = 14.8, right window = 12.5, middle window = 11.7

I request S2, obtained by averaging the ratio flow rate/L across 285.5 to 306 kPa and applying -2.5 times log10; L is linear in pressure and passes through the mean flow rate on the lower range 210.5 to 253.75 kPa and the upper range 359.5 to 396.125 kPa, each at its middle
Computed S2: 0.35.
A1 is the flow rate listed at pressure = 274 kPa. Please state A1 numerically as 11.5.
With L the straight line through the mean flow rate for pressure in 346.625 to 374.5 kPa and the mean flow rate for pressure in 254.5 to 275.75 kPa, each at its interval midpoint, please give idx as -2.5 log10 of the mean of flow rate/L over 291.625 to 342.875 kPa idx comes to 0.05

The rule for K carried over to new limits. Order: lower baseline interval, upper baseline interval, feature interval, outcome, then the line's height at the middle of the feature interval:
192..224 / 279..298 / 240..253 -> -3.0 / 11.7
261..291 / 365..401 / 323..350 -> -2.9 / 11.2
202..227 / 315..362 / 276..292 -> 6.3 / 13.4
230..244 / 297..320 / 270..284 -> 3.2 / 13.4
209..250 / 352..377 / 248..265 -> -0.7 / 14.1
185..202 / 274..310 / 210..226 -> -0.2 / 14.4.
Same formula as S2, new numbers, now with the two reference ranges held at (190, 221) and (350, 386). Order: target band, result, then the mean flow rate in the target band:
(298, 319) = 0.04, 12.5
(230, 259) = -0.03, 14.6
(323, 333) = 0.02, 12.3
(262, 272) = 0.00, 13.8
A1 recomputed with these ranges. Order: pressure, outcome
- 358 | 11.7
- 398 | 11.3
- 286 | 6.69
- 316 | 12.1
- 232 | 15.1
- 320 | 12.3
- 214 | 14.8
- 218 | 14.8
